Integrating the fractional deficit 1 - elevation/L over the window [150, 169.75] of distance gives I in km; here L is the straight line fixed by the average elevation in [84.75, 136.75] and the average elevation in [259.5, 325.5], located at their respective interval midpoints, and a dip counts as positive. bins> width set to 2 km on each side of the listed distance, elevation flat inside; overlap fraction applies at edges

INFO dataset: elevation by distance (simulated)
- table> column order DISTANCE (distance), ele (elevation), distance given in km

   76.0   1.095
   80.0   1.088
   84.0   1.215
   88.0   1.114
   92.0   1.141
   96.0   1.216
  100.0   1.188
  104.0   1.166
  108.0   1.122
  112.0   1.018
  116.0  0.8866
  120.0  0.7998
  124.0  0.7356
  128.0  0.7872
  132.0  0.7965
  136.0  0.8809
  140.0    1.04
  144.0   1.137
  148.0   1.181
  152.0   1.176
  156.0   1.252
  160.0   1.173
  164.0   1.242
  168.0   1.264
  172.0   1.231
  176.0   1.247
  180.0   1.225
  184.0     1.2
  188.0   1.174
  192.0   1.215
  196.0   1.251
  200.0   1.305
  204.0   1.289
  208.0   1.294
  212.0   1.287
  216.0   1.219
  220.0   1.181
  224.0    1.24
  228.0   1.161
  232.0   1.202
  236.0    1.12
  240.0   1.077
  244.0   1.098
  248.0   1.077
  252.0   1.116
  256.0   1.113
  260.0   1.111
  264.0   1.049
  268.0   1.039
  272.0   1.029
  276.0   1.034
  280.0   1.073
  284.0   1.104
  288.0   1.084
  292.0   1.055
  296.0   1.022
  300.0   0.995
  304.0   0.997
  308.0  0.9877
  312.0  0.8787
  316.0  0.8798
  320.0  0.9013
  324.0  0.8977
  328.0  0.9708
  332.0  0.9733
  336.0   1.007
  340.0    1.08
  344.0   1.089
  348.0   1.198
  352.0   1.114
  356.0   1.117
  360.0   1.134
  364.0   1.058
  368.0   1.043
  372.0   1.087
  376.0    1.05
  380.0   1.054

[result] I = -4.4 km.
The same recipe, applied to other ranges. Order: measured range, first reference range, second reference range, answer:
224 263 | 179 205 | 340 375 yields 2.3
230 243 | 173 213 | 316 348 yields 0.4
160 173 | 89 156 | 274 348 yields -2.7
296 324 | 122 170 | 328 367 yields 3.4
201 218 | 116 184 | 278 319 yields -3.7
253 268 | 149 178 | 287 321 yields -0.5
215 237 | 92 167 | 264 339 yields -3.6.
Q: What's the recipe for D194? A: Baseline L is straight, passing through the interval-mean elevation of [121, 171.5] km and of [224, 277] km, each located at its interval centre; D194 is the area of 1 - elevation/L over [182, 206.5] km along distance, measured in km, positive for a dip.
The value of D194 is -3.7 km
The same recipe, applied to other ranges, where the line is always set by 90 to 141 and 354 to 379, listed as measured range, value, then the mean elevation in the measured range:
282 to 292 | -0.4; 1.09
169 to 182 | -3.0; 1.24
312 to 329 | 2.5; 0.905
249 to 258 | -0.6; 1.11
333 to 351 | -0.3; 1.09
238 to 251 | -0.7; 1.09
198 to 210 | -3.3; 1.3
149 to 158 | -1.9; 1.21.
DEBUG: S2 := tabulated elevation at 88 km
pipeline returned 1.114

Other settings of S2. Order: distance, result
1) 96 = 1.216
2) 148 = 1.181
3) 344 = 1.089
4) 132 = 0.7965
